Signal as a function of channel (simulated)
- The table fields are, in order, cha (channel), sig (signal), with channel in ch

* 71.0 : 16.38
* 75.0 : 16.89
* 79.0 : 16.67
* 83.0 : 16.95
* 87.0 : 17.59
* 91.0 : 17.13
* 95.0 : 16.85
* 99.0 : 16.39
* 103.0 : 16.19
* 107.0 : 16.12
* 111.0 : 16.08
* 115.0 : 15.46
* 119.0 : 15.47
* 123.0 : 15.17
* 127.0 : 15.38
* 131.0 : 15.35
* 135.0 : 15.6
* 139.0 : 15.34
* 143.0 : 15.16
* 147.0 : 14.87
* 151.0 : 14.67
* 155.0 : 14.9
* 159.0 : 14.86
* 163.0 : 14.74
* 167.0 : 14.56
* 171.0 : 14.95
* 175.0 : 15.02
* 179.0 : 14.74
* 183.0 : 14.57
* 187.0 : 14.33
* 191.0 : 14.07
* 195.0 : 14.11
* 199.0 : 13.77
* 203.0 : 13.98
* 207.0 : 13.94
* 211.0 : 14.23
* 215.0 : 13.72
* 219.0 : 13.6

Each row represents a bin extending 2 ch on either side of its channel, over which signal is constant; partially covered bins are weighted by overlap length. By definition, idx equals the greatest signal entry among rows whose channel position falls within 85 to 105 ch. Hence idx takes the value 17.59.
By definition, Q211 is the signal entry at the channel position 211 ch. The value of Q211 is 14.23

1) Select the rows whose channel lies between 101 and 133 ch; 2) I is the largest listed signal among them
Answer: 16.19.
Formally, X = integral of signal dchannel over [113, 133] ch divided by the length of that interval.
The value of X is 15.4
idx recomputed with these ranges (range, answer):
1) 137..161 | 15.34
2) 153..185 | 15.02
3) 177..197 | 14.74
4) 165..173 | 14.95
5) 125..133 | 15.38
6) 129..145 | 15.6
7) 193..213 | 14.23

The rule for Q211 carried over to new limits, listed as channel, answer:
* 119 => 15.47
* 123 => 15.17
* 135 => 15.6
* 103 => 16.19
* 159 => 14.86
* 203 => 13.98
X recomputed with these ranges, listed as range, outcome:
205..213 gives 14.1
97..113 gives 16.2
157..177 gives 14.8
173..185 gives 14.8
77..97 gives 17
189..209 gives 14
